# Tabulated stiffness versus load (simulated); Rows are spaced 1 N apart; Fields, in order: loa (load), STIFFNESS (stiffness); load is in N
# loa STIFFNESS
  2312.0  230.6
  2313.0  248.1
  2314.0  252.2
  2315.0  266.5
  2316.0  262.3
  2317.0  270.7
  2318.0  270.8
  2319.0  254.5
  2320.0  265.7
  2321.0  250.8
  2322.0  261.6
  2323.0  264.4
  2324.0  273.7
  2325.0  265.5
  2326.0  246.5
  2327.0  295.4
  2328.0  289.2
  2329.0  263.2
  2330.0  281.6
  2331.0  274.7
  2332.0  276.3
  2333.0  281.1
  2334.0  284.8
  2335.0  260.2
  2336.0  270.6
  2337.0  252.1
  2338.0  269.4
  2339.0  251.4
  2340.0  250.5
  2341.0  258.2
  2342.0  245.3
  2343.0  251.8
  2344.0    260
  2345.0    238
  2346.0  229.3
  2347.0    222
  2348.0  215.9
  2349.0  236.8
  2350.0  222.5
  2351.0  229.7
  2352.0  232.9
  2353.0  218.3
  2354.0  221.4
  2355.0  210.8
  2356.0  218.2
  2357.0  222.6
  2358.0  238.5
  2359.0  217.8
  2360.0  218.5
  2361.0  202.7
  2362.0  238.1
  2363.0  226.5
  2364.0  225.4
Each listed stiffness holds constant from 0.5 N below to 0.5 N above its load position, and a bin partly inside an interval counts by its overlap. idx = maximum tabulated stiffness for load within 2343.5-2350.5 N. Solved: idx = 260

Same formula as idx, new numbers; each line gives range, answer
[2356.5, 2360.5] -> 238.5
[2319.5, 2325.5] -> 273.7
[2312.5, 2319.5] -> 270.8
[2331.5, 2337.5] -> 284.8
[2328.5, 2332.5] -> 281.6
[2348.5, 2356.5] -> 236.8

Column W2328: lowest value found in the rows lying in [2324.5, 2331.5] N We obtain 246.5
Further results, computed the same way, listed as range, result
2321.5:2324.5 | 261.6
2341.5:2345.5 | 238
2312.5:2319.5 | 248.1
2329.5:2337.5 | 252.1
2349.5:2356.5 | 210.8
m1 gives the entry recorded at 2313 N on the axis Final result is 248.1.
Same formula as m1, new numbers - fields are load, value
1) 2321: 250.8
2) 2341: 258.2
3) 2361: 202.7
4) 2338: 269.4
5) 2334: 284.8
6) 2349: 236.8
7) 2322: 261.6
